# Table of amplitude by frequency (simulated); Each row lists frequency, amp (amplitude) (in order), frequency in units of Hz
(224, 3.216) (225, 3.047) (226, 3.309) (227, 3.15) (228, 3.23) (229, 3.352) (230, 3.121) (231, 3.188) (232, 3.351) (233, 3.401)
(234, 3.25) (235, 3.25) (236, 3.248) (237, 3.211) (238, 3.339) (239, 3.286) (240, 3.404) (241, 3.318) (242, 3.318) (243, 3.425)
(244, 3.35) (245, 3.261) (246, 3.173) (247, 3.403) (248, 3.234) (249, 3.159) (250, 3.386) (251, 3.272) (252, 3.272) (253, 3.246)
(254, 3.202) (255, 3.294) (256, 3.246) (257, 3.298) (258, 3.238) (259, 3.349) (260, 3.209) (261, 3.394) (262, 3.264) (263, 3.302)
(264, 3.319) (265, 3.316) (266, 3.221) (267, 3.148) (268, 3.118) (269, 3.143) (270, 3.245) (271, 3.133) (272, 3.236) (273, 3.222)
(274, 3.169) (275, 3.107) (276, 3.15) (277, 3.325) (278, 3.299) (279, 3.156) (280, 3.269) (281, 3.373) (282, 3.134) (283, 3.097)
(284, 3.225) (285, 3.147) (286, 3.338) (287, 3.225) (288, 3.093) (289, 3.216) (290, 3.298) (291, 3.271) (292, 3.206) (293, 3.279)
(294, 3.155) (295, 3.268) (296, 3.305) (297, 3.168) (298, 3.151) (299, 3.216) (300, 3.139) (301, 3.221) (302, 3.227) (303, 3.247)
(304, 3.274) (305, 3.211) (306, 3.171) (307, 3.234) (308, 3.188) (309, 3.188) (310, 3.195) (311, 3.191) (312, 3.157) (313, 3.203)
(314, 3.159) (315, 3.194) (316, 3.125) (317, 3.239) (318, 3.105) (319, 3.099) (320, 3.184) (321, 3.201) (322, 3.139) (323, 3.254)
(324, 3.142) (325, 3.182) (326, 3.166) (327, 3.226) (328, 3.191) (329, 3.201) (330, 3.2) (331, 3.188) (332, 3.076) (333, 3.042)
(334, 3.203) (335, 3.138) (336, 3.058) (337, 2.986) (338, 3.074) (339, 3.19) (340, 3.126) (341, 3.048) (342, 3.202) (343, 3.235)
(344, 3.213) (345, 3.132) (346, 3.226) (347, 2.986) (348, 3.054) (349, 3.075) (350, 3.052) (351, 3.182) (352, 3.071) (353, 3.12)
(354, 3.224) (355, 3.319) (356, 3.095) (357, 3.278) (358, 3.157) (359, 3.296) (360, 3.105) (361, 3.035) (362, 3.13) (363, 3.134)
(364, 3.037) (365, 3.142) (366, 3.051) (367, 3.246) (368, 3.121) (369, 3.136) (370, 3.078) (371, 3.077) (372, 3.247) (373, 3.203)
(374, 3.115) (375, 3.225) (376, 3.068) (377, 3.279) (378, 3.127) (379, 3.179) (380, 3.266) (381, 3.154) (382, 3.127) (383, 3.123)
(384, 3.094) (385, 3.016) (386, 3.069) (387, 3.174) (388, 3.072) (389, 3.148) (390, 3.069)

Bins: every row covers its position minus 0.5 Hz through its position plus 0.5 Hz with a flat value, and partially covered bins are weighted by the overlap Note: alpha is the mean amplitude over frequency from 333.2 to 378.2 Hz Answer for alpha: 3.14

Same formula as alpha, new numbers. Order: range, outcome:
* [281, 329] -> 3.2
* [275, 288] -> 3.22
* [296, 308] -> 3.21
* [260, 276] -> 3.22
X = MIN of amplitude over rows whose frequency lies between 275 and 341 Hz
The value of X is 2.986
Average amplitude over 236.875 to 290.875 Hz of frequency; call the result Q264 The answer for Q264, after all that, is 3.25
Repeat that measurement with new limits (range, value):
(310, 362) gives 3.15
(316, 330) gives 3.18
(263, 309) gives 3.22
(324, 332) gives 3.18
